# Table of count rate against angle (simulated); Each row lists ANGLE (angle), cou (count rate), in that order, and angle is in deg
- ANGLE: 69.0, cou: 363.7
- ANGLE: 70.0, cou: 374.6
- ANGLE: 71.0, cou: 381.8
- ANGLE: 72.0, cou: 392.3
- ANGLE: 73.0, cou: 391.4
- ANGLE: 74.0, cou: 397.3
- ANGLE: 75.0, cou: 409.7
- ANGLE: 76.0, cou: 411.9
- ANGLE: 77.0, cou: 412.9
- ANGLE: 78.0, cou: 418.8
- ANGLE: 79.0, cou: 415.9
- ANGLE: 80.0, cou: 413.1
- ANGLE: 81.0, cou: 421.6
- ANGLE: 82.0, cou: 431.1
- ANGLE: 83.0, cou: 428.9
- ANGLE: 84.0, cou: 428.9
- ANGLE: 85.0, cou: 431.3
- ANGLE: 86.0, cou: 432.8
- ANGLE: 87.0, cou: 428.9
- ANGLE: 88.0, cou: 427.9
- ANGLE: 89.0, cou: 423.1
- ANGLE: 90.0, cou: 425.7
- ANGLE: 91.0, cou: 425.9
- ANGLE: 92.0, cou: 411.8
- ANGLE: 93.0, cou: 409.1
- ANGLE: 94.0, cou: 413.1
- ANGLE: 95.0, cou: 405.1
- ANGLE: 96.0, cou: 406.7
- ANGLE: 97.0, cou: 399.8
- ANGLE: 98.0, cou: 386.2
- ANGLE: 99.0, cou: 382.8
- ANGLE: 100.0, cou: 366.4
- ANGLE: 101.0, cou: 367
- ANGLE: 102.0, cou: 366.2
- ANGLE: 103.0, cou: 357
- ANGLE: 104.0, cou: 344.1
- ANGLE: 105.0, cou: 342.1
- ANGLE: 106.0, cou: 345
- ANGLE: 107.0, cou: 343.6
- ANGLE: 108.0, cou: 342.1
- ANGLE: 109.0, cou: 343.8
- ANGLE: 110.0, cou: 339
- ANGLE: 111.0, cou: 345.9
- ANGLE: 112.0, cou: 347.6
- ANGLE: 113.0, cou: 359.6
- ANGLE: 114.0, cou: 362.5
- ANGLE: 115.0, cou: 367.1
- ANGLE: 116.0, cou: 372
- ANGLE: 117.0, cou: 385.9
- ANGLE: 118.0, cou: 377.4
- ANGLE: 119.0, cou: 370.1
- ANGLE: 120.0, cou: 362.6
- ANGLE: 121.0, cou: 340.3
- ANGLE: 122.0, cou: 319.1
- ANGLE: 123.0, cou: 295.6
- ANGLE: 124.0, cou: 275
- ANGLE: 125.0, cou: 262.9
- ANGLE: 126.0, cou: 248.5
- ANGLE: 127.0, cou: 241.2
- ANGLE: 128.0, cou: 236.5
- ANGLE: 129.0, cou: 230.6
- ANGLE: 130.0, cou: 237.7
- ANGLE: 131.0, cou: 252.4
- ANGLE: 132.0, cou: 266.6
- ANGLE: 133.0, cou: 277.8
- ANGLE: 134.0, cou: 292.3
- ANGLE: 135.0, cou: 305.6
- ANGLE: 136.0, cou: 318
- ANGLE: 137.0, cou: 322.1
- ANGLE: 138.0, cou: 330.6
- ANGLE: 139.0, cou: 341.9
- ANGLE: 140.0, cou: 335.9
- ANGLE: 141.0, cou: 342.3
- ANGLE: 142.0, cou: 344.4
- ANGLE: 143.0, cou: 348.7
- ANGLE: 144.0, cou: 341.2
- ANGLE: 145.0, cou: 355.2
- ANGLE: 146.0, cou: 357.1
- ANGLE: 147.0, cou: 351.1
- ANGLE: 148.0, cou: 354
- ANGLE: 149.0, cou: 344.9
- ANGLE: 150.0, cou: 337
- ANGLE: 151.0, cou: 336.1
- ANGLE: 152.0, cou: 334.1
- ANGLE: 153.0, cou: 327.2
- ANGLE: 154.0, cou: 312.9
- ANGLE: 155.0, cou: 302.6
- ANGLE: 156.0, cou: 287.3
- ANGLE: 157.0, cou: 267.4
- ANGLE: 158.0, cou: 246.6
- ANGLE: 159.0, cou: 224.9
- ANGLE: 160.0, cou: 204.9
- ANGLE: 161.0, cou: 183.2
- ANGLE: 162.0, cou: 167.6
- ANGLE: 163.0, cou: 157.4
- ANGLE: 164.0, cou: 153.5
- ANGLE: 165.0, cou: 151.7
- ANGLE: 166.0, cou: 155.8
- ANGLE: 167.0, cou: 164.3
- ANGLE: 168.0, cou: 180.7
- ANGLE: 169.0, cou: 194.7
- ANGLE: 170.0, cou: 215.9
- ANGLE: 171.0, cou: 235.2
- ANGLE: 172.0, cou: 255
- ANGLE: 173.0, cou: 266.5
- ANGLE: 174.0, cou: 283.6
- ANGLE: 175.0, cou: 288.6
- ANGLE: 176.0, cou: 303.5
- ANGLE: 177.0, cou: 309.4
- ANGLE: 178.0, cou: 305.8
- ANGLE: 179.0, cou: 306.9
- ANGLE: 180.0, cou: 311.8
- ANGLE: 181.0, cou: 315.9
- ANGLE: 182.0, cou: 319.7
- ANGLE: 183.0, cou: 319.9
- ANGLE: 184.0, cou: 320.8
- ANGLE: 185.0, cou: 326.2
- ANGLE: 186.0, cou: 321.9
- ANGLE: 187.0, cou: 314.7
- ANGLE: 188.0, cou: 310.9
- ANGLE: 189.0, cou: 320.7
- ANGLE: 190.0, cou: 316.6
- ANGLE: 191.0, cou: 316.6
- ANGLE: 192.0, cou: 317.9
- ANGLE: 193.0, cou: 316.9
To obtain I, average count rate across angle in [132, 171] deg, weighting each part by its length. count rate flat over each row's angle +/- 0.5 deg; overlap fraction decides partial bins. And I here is 277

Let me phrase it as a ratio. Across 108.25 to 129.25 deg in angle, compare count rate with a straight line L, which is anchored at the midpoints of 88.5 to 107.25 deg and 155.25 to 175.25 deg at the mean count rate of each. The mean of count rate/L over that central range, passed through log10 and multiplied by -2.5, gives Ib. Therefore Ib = 0.03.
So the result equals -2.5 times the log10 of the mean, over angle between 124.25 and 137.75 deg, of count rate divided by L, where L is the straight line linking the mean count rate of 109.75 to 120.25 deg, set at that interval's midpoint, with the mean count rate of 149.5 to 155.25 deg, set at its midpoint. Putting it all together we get 0.27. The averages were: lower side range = 363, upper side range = 326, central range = 270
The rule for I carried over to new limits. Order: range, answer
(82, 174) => 320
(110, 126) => 340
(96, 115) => 359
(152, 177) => 234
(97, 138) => 326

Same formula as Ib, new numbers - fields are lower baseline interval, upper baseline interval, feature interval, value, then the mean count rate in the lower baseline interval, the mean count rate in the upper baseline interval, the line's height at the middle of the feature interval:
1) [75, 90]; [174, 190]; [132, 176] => 0.24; 423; 312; 343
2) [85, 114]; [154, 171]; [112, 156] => -0.14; 382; 208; 287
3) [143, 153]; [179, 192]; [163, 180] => 0.36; 345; 318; 328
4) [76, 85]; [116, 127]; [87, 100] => -0.05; 421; 322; 390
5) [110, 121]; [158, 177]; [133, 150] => -0.17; 363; 214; 288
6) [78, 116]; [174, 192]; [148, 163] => 0.22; 389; 313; 337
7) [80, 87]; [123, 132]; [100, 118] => -0.10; 428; 252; 326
